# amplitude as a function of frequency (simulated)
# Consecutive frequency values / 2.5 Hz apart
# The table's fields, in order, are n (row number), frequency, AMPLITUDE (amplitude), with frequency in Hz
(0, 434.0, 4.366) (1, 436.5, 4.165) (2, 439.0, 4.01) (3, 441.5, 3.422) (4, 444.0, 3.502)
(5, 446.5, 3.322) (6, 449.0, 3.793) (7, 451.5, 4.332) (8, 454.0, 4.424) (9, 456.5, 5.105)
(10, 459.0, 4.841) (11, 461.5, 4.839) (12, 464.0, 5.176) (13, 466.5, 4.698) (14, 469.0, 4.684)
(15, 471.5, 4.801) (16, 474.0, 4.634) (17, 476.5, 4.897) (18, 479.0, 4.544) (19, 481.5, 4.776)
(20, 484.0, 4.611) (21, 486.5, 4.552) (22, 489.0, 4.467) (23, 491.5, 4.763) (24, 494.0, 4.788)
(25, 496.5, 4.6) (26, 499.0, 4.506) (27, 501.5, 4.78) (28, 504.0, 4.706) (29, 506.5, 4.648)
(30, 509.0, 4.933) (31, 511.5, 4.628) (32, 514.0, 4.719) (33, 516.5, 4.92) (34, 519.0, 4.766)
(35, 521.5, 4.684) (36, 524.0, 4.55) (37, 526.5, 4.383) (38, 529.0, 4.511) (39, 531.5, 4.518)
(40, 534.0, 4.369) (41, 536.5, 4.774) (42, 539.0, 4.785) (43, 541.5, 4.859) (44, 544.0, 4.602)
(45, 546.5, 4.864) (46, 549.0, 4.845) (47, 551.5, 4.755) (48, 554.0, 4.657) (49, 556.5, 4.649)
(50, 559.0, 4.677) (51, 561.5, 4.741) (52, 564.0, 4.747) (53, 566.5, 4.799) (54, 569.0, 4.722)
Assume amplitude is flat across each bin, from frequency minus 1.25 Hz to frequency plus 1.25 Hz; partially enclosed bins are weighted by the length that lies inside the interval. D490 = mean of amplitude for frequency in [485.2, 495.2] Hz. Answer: 4.64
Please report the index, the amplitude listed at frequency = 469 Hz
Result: 4.684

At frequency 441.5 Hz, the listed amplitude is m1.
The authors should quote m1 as 3.422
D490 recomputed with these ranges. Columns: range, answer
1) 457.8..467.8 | 4.89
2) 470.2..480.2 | 4.72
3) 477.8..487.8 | 4.62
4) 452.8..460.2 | 4.79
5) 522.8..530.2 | 4.48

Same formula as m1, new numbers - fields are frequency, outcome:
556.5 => 4.649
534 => 4.369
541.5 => 4.859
